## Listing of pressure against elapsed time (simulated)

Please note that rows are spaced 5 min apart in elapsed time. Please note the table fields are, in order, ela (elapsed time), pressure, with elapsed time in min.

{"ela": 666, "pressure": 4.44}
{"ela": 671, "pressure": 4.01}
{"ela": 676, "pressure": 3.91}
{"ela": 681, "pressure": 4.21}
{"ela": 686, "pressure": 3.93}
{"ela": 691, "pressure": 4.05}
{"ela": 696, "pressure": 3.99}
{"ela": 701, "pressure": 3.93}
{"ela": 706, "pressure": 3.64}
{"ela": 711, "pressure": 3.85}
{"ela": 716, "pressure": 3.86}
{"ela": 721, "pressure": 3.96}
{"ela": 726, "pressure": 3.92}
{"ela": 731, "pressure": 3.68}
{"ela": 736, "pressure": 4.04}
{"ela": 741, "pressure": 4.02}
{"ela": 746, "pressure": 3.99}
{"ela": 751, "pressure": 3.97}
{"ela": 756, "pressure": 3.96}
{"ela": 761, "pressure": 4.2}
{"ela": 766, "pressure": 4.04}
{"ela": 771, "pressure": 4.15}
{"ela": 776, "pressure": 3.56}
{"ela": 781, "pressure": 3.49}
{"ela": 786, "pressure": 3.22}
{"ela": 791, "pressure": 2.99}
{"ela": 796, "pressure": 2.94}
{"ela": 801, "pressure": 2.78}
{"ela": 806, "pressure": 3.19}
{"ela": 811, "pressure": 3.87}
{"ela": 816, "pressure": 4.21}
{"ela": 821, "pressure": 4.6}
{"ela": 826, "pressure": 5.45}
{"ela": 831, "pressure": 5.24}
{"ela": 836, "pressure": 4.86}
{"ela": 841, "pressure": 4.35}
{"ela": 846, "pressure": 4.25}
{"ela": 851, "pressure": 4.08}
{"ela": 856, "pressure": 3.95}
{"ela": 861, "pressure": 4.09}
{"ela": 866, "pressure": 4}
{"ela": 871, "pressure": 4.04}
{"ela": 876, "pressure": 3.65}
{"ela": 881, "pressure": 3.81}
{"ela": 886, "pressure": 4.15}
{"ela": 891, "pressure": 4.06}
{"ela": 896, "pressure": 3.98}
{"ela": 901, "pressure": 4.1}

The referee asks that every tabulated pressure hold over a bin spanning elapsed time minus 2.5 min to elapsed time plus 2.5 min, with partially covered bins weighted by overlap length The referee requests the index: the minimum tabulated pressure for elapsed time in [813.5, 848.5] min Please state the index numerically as 4.21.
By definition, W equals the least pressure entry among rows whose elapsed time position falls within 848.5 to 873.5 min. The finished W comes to 3.95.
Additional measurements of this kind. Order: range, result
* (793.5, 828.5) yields 2.78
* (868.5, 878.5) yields 3.65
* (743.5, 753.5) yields 3.97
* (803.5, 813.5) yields 3.19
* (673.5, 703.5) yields 3.91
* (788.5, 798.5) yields 2.94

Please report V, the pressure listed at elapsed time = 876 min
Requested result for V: 3.65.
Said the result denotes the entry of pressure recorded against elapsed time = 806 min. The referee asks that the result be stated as 3.19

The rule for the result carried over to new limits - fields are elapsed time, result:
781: 3.49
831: 5.24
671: 4.01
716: 3.86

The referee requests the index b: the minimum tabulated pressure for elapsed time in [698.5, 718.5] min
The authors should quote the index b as 3.64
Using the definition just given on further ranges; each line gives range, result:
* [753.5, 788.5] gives 3.22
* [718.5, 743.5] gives 3.68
